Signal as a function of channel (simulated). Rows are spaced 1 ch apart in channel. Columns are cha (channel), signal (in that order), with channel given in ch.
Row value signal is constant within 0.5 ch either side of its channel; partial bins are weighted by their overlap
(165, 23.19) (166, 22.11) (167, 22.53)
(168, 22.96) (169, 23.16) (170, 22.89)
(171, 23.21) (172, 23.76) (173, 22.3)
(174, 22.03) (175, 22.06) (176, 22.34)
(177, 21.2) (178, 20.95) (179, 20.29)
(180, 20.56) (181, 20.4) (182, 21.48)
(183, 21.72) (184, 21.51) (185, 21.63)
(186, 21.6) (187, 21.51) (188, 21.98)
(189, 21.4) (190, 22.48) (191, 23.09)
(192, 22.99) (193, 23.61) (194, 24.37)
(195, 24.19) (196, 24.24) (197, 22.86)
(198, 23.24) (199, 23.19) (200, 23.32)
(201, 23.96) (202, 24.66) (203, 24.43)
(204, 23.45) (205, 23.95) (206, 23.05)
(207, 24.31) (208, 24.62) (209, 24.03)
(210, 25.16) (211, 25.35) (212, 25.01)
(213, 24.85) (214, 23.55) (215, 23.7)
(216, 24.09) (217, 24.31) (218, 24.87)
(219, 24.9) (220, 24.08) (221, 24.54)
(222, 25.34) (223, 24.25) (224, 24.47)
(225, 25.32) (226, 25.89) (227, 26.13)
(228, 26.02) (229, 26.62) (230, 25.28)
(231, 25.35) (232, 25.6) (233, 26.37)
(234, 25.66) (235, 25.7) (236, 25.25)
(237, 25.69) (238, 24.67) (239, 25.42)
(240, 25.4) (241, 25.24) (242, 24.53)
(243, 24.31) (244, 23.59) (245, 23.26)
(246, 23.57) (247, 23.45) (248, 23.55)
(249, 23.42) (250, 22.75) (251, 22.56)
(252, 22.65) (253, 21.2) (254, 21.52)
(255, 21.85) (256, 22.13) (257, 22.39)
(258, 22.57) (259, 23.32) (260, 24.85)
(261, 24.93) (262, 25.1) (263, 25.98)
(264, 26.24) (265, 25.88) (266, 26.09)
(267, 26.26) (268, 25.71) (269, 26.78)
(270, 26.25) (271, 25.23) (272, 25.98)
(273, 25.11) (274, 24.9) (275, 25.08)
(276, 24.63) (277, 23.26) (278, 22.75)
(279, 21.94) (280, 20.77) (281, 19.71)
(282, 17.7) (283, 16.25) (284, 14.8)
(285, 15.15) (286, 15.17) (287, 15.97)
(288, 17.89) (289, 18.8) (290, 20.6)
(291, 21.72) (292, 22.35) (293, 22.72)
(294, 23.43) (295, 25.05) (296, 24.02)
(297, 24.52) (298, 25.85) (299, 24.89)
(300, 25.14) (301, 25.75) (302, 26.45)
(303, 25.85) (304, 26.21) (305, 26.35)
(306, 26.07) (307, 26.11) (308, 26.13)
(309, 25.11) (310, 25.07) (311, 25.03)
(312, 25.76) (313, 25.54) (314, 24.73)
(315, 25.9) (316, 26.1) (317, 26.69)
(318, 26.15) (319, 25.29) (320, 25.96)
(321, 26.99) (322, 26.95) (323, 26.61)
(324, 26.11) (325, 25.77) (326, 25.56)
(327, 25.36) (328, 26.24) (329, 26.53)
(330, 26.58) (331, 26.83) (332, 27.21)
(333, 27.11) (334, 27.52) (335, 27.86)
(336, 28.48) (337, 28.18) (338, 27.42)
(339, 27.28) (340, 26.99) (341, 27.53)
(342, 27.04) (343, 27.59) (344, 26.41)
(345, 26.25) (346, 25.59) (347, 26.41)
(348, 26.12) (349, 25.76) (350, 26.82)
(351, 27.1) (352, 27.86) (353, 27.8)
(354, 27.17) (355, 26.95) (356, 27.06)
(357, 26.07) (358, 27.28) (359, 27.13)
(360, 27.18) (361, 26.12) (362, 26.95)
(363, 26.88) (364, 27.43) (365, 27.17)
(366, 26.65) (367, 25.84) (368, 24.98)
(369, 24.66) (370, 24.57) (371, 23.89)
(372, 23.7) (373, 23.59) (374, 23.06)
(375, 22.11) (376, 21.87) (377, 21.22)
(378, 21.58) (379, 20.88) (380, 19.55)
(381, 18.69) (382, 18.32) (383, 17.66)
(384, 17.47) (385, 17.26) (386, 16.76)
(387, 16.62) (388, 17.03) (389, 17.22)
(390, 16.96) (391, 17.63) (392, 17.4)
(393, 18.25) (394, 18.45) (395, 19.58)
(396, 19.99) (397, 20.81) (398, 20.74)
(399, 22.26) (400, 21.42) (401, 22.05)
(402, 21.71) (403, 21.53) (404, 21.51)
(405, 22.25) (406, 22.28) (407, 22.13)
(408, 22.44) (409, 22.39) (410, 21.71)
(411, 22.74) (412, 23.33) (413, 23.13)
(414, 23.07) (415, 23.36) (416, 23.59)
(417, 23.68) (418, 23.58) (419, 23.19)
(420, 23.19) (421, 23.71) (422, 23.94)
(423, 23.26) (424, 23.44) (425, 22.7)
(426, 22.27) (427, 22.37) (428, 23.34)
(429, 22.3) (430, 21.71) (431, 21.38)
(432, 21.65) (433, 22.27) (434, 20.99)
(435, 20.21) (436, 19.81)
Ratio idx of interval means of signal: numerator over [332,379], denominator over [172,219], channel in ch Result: 1.13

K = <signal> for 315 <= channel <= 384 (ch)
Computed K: 25.6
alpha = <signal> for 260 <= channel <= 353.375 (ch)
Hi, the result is 24.9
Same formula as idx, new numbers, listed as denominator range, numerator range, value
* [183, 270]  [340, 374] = 1.09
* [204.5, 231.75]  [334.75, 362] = 1.09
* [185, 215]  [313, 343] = 1.13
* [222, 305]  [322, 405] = 1.01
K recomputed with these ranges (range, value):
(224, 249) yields 25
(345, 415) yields 22.8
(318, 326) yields 26.2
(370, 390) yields 20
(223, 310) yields 23.8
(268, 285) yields 22.4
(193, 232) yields 24.5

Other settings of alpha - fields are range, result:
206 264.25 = 24.4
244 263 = 23.2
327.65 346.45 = 27.1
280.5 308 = 22.1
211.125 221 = 24.4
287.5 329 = 25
